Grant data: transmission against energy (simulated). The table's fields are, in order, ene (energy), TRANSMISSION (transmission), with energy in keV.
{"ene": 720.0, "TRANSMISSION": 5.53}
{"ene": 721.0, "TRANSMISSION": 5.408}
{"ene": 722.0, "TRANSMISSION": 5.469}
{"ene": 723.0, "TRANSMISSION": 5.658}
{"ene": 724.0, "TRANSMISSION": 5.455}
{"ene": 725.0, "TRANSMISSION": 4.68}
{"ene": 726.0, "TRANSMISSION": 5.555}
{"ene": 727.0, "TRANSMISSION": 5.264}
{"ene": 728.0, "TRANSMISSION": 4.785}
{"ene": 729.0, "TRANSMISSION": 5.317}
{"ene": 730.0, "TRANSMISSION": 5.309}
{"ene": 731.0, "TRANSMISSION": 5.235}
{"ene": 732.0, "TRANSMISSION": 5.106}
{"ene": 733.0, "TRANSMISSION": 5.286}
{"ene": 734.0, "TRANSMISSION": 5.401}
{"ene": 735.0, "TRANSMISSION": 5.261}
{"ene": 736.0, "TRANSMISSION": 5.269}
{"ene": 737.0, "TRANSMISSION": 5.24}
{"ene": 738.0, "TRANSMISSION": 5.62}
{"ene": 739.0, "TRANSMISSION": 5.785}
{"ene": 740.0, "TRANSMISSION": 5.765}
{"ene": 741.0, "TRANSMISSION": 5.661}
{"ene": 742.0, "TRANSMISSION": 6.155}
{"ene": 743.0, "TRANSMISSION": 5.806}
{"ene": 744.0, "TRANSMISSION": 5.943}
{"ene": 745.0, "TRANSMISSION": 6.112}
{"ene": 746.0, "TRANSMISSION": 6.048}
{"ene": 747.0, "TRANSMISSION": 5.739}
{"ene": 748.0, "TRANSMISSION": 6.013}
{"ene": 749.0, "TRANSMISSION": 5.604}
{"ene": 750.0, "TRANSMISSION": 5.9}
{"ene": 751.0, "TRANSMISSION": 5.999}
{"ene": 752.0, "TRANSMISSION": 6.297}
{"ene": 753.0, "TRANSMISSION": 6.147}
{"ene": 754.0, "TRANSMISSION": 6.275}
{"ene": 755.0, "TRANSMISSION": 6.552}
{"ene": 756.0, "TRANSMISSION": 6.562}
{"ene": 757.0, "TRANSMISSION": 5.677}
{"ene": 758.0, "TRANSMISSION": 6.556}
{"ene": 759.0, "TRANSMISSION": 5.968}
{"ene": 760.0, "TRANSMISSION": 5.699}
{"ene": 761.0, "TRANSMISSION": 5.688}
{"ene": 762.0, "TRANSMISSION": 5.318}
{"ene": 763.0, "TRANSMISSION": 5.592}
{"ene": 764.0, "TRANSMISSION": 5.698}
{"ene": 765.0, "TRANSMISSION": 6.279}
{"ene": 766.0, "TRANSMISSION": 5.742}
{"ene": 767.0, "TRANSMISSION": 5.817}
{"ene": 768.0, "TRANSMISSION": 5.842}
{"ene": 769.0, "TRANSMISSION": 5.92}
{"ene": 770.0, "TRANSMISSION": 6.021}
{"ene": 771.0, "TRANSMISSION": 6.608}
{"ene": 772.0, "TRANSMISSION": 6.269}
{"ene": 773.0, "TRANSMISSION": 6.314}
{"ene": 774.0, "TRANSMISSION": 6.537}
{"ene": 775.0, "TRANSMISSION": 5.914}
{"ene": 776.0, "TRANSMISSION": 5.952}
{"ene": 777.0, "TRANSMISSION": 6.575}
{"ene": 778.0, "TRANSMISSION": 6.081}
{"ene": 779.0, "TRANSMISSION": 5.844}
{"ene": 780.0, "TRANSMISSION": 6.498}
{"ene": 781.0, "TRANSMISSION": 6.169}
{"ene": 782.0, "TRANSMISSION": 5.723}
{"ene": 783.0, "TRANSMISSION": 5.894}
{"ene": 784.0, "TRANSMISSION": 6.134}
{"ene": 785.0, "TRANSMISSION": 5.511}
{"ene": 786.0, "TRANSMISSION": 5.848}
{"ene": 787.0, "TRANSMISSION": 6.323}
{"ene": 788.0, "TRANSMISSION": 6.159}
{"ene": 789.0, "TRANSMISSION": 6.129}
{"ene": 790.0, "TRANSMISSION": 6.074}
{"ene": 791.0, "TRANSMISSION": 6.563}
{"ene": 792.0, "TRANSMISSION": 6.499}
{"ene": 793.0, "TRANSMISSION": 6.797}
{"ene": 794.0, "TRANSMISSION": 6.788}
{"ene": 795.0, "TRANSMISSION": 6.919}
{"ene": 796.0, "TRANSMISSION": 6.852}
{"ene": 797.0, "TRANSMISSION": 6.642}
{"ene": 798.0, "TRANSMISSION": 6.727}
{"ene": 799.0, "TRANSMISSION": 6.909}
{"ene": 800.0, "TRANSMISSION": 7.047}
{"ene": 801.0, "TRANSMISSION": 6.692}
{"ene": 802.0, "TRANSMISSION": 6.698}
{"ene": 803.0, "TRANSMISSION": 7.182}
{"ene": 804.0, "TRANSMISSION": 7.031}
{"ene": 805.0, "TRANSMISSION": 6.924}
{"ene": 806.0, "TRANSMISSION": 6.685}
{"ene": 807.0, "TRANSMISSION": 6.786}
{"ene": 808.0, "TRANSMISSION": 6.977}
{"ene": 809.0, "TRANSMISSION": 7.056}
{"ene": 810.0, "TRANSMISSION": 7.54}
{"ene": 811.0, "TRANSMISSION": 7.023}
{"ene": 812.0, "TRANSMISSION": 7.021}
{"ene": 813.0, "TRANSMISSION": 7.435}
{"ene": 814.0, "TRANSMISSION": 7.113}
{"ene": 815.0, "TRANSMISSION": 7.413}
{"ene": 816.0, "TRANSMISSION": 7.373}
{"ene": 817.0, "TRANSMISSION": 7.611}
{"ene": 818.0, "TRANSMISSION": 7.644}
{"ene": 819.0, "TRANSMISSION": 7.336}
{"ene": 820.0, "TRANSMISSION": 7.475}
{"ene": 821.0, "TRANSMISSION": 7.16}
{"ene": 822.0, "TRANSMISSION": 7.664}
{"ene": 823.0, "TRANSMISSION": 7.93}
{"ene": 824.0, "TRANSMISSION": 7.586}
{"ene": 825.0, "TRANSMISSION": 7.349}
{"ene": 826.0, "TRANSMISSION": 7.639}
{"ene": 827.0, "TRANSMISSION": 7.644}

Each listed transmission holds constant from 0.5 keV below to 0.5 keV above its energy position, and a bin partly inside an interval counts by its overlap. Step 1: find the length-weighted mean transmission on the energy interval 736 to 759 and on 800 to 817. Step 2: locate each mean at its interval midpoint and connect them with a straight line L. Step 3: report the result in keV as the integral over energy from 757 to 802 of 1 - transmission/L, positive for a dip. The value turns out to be 2.3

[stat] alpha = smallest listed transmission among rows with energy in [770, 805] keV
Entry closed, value 5.511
